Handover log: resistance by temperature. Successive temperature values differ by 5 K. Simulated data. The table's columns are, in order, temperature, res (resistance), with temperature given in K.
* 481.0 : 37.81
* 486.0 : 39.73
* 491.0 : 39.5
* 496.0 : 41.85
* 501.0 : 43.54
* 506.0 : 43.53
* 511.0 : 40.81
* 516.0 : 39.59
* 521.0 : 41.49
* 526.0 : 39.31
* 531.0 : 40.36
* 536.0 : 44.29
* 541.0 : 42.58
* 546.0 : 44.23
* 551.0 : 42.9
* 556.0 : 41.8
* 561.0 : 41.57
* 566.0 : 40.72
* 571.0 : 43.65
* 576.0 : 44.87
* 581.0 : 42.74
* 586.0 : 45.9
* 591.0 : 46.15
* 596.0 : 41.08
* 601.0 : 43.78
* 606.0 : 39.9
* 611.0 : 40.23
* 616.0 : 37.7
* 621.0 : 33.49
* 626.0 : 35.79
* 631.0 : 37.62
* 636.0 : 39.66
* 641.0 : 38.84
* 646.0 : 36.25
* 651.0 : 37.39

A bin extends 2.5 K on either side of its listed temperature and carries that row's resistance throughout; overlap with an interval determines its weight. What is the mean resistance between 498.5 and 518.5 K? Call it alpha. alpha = 41.9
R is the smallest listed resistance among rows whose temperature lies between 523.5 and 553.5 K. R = 39.31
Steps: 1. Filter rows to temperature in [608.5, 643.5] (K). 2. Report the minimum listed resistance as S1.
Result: 33.49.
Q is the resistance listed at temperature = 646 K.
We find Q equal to 36.25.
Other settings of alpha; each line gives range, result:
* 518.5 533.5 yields 40.4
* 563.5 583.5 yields 43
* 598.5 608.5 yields 41.8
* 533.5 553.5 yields 43.5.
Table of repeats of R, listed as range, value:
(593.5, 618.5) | 37.7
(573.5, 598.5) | 41.08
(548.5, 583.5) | 40.72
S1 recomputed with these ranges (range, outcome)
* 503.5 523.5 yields 39.59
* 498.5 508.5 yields 43.53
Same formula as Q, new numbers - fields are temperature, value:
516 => 39.59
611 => 40.23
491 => 39.5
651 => 37.39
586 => 45.9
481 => 37.81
